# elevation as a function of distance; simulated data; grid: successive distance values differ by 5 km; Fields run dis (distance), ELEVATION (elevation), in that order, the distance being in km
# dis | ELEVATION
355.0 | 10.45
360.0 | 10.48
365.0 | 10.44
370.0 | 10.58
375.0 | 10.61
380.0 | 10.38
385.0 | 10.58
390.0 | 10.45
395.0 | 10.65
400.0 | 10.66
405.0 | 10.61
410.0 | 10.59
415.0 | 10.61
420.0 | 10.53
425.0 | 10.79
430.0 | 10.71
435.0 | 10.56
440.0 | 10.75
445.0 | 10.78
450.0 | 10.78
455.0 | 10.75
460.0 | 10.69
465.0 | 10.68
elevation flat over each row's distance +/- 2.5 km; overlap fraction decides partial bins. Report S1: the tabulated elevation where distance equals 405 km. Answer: 10.61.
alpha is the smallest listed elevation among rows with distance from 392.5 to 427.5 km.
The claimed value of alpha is 10.53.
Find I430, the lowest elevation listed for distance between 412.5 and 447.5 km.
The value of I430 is 10.53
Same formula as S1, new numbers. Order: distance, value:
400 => 10.66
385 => 10.58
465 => 10.68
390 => 10.45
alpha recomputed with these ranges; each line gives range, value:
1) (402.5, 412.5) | 10.59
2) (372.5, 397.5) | 10.38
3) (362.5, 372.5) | 10.44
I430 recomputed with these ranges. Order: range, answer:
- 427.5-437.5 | 10.56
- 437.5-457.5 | 10.75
